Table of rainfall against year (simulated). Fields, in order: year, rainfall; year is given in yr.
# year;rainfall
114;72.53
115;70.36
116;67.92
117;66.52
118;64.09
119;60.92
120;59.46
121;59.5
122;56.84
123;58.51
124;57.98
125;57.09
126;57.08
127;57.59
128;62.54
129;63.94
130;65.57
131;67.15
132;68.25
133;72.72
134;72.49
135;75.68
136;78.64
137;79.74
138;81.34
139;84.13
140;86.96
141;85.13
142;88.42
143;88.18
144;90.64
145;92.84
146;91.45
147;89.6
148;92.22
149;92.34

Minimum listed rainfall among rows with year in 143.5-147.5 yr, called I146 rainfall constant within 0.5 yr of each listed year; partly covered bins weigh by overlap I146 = 89.6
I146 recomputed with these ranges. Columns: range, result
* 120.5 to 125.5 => 56.84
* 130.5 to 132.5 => 67.15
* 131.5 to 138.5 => 68.25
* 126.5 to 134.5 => 57.59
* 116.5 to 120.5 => 59.46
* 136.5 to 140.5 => 79.74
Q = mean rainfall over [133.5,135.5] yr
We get 74.1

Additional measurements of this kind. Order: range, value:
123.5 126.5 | 57.4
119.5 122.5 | 58.6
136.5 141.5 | 83.5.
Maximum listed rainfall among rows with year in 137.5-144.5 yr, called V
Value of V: 90.64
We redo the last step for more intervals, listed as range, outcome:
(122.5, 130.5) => 65.57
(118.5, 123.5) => 60.92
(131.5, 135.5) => 75.68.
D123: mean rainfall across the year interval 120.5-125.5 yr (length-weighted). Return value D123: 58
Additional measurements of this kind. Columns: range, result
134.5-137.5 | 78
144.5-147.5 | 91.3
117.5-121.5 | 61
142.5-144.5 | 89.4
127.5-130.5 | 64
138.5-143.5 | 86.6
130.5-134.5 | 70.2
